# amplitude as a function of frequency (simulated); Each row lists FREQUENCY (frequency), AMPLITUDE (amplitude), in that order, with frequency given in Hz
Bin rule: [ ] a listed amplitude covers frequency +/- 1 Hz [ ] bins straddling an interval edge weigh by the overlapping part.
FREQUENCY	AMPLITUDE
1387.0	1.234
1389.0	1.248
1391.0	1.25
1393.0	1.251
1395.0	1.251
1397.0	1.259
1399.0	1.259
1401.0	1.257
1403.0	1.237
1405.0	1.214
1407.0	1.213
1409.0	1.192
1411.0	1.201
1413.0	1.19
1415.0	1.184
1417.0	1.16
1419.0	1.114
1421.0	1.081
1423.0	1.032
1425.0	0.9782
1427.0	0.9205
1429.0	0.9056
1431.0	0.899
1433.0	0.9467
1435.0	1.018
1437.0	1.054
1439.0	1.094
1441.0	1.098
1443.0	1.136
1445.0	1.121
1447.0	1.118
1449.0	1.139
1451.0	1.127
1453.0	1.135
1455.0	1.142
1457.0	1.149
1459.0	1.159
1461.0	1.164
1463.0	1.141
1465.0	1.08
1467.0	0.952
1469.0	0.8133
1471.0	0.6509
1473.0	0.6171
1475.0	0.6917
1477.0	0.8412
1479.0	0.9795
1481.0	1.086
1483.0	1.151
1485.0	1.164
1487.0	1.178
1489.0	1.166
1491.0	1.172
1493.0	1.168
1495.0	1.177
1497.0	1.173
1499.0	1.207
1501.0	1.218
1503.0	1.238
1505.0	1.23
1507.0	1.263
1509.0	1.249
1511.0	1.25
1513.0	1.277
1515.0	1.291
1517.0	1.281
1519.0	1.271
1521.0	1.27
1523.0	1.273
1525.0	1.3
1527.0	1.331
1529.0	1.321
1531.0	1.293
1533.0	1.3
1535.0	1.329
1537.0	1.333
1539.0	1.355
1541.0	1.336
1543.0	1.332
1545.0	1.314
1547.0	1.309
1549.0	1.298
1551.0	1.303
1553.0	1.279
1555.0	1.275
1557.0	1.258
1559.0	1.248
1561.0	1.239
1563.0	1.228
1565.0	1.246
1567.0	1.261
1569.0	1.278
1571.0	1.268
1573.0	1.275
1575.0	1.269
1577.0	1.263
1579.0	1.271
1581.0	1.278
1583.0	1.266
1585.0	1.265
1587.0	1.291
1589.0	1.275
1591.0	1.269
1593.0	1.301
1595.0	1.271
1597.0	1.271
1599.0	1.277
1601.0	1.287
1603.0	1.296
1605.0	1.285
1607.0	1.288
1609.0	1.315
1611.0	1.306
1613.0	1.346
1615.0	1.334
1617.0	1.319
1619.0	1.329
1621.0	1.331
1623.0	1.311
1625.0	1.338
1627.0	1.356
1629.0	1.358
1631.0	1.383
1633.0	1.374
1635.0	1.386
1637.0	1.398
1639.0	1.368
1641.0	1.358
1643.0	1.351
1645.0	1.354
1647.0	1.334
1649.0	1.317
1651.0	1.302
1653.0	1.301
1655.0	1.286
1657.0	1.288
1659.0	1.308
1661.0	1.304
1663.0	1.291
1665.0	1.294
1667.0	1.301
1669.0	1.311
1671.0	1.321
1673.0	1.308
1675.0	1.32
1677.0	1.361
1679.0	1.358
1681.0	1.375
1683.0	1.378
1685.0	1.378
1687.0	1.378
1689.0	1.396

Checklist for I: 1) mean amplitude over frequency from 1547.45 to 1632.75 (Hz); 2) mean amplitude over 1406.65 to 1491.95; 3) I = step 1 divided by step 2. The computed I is 1.23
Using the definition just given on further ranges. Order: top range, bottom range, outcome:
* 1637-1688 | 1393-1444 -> 1.19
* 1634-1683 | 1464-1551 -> 1.13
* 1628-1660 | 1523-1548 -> 1.02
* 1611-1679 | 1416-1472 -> 1.27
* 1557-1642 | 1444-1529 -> 1.15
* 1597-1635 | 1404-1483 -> 1.27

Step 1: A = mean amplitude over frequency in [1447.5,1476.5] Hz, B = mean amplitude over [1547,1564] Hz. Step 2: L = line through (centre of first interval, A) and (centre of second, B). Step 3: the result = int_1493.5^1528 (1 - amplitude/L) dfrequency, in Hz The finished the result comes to -3.4 Hz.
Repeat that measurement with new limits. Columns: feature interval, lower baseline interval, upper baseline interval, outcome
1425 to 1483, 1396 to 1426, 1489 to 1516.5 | 9.1 Hz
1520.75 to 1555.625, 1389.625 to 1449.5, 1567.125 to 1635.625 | -1.9 Hz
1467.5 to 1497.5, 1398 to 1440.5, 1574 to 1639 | 4.5 Hz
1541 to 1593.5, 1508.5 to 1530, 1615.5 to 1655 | 1.3 Hz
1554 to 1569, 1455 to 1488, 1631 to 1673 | -1.2 Hz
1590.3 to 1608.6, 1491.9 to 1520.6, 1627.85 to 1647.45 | 0.6 Hz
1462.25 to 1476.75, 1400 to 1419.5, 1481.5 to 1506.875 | 4.2 Hz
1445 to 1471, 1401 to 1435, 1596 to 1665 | 1.4 Hz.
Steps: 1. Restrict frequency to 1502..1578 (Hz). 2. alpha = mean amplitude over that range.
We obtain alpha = 1.28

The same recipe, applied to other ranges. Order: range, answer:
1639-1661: 1.32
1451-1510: 1.08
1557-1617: 1.28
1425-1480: 1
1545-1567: 1.27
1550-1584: 1.27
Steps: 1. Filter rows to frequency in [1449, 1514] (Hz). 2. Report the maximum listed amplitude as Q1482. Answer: 1.277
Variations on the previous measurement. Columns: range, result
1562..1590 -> 1.291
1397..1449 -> 1.259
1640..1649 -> 1.358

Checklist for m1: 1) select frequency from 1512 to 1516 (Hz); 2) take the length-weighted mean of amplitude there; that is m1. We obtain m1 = 1.28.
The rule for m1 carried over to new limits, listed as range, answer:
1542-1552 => 1.31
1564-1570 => 1.26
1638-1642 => 1.36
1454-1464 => 1.15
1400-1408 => 1.23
